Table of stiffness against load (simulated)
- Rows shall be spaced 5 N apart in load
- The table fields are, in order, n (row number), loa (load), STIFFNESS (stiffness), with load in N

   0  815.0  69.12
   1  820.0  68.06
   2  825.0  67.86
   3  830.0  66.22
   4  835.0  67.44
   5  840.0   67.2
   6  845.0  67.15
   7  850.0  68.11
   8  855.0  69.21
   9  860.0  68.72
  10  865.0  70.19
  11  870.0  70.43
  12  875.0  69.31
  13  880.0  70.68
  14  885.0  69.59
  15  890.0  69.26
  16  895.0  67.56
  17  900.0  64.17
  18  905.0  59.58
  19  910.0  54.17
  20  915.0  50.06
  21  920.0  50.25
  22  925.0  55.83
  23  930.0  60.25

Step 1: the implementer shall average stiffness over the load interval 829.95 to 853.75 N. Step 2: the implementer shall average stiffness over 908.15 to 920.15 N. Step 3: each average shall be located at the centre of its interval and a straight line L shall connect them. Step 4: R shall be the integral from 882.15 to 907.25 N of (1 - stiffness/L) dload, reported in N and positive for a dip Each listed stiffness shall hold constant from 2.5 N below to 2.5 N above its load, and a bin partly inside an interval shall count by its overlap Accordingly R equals -4.6 N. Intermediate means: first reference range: 67.4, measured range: 66.2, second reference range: 51.6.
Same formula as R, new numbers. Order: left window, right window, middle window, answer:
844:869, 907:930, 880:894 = -1.85 N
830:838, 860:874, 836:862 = 0.12 N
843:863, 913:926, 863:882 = -2.00 N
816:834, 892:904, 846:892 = -2.29 N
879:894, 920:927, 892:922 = 1.52 N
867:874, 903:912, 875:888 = -0.73 N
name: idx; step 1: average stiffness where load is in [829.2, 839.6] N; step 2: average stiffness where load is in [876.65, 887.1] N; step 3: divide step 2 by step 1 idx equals 1.0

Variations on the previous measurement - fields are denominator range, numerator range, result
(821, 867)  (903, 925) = 0.79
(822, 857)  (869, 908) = 1.00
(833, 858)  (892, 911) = 0.92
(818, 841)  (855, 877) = 1.03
